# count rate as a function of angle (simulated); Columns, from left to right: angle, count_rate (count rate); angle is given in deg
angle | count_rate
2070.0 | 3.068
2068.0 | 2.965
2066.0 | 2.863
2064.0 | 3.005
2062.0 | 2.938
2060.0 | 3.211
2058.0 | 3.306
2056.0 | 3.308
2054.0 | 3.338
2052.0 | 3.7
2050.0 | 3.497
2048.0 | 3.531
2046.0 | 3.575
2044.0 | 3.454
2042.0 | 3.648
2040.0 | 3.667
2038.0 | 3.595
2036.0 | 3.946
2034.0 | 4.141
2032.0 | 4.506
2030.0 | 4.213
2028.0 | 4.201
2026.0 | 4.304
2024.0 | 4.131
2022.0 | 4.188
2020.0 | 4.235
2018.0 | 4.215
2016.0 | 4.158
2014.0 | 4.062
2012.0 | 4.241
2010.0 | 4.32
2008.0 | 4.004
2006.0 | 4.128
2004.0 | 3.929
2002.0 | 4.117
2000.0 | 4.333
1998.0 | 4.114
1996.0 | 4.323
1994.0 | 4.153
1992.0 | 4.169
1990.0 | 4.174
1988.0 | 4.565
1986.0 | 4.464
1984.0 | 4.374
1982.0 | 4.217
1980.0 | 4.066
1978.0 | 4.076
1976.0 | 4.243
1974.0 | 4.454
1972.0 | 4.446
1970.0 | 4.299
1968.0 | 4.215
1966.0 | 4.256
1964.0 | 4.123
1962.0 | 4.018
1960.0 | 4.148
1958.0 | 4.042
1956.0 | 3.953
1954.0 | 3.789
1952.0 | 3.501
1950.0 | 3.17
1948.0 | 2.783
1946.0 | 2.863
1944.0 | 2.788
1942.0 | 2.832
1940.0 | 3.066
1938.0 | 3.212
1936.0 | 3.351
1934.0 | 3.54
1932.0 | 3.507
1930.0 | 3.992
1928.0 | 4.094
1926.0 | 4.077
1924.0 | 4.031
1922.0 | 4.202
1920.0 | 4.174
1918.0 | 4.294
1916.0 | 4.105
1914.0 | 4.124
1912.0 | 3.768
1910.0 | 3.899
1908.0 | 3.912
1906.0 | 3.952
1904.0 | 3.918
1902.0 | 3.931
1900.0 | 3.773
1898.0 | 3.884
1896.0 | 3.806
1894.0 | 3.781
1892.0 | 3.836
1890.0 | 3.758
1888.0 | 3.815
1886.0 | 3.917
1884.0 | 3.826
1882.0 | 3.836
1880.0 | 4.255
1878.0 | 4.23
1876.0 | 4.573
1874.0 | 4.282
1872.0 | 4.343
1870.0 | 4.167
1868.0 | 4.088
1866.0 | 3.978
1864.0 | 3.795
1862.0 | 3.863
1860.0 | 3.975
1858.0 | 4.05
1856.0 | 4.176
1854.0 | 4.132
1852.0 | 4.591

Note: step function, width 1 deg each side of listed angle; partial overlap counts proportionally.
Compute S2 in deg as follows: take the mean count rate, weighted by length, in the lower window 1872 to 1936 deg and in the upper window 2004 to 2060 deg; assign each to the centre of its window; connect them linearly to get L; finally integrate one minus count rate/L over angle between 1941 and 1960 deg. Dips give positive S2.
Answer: 2.9 deg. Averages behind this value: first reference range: 3.97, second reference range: 3.9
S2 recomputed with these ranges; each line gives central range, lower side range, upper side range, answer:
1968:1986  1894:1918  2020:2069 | -2.4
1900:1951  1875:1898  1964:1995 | 5.3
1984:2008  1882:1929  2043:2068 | -4.5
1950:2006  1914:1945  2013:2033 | -2.5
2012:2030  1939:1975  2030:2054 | -2.2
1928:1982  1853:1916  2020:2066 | 1.7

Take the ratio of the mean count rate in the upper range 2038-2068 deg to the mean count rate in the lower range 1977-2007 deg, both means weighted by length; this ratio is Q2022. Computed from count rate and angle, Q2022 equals 0.80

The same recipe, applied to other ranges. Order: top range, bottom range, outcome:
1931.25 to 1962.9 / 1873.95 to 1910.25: 0.86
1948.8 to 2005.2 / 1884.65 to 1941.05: 1.07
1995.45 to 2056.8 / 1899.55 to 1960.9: 1.07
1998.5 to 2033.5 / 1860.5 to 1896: 1.04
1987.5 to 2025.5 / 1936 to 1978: 1.13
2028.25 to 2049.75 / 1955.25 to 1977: 0.91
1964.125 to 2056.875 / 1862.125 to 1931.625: 1.02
